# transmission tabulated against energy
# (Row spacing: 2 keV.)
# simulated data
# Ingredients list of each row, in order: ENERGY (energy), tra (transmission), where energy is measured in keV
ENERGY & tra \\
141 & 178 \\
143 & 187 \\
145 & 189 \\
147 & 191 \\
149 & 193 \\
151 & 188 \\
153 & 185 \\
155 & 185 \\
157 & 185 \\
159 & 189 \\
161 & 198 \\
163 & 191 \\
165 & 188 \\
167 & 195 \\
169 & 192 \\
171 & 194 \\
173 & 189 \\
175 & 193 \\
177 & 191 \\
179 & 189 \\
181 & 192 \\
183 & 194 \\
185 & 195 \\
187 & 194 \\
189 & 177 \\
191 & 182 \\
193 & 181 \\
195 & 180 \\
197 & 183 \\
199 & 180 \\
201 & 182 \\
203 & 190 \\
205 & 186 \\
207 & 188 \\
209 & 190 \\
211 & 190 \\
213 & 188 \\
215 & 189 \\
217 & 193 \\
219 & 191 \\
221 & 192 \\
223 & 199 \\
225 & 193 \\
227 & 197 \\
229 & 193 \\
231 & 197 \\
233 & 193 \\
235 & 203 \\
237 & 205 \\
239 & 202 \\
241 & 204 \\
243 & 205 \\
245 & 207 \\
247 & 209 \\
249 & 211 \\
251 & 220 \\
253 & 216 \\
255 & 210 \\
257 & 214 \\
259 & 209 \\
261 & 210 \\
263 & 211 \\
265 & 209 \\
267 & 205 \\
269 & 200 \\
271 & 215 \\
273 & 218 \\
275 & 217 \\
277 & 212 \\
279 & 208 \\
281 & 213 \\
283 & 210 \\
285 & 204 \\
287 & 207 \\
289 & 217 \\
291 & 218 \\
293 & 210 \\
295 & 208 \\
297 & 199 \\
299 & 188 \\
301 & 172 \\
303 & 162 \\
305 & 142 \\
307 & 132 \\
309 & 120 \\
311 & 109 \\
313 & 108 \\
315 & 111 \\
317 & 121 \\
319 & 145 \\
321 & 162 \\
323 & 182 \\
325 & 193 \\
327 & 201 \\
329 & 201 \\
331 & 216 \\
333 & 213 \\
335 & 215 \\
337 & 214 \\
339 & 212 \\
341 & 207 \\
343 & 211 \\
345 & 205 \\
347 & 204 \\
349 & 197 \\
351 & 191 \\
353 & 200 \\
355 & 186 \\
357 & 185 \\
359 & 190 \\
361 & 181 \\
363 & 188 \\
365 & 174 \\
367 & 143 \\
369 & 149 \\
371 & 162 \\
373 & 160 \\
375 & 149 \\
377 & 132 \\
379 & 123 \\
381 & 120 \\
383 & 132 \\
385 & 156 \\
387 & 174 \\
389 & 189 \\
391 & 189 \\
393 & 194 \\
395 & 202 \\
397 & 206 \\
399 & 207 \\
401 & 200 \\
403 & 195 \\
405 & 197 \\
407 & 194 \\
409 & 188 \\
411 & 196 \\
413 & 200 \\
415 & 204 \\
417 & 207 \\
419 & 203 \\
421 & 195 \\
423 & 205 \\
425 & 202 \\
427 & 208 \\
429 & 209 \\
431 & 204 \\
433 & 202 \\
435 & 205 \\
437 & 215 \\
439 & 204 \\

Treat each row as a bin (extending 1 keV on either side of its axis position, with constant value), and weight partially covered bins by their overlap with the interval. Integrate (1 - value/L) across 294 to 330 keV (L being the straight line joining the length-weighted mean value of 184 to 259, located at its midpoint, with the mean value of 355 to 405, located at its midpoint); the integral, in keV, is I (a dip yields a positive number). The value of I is 4.6 keV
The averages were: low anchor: 196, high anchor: 172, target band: 159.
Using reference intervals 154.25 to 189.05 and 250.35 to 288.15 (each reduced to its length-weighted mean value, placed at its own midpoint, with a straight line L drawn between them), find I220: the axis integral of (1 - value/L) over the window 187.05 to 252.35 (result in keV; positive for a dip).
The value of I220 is 2.3 keV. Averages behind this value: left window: 191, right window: 211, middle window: 194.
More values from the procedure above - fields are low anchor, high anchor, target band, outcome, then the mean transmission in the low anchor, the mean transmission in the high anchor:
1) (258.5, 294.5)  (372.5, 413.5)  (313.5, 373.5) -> 2.3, 211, 176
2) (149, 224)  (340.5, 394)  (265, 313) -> -2.4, 189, 173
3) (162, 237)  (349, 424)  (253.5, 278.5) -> -3.2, 190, 180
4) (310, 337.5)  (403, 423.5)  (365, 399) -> 4.7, 170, 199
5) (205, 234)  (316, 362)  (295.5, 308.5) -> 1.8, 192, 193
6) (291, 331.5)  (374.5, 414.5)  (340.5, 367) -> -3.1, 165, 178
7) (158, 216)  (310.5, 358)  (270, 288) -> -2.5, 189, 184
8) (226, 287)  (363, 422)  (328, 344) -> -1.8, 208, 177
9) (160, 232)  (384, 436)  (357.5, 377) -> 3.1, 190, 197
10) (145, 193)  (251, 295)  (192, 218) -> 1.5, 190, 211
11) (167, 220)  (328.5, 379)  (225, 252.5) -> -2.3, 188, 186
